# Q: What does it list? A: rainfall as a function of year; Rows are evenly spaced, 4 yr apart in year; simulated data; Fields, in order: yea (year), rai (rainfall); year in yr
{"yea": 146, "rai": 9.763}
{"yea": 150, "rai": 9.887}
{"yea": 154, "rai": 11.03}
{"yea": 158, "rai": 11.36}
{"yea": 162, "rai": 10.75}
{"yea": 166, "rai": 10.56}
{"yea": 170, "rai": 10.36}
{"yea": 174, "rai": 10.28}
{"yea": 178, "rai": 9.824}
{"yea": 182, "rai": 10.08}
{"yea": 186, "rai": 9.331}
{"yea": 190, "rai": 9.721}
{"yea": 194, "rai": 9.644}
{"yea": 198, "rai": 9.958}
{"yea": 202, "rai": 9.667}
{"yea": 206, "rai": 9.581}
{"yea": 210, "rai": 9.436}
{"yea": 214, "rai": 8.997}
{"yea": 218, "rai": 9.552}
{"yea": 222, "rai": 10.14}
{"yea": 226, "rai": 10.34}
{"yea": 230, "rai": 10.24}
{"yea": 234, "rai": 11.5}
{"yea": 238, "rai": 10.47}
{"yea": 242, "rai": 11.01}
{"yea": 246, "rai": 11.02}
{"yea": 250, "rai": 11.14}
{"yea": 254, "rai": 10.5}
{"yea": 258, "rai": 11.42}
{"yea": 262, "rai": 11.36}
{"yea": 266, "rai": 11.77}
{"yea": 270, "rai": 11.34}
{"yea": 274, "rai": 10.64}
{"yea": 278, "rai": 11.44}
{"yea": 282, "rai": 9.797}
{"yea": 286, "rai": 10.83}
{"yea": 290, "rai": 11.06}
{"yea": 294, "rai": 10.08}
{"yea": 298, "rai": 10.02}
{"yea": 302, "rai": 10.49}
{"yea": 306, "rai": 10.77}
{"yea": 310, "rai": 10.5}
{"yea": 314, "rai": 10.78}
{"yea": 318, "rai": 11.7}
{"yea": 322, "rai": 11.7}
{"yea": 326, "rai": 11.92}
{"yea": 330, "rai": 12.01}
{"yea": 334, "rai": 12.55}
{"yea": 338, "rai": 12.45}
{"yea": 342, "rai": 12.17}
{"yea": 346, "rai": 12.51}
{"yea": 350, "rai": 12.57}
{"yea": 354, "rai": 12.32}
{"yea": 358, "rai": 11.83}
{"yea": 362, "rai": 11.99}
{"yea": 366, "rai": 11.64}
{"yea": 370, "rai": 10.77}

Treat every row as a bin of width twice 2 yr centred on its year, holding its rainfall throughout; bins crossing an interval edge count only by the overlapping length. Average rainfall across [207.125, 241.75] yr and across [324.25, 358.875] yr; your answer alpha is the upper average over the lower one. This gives 1.2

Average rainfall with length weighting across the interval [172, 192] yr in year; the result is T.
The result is 9.85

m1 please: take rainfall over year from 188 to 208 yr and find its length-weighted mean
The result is 9.71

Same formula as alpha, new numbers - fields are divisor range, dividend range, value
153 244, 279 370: 1.12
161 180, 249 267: 1.09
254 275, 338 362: 1.09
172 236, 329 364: 1.24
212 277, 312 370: 1.12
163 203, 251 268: 1.13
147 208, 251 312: 1.07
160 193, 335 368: 1.21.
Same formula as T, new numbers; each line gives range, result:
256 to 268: 11.5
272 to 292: 10.8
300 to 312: 10.6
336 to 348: 12.4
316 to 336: 12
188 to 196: 9.68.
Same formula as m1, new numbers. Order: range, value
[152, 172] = 10.8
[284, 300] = 10.5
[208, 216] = 9.22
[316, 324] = 11.7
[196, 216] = 9.53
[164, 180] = 10.3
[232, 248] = 11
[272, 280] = 11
